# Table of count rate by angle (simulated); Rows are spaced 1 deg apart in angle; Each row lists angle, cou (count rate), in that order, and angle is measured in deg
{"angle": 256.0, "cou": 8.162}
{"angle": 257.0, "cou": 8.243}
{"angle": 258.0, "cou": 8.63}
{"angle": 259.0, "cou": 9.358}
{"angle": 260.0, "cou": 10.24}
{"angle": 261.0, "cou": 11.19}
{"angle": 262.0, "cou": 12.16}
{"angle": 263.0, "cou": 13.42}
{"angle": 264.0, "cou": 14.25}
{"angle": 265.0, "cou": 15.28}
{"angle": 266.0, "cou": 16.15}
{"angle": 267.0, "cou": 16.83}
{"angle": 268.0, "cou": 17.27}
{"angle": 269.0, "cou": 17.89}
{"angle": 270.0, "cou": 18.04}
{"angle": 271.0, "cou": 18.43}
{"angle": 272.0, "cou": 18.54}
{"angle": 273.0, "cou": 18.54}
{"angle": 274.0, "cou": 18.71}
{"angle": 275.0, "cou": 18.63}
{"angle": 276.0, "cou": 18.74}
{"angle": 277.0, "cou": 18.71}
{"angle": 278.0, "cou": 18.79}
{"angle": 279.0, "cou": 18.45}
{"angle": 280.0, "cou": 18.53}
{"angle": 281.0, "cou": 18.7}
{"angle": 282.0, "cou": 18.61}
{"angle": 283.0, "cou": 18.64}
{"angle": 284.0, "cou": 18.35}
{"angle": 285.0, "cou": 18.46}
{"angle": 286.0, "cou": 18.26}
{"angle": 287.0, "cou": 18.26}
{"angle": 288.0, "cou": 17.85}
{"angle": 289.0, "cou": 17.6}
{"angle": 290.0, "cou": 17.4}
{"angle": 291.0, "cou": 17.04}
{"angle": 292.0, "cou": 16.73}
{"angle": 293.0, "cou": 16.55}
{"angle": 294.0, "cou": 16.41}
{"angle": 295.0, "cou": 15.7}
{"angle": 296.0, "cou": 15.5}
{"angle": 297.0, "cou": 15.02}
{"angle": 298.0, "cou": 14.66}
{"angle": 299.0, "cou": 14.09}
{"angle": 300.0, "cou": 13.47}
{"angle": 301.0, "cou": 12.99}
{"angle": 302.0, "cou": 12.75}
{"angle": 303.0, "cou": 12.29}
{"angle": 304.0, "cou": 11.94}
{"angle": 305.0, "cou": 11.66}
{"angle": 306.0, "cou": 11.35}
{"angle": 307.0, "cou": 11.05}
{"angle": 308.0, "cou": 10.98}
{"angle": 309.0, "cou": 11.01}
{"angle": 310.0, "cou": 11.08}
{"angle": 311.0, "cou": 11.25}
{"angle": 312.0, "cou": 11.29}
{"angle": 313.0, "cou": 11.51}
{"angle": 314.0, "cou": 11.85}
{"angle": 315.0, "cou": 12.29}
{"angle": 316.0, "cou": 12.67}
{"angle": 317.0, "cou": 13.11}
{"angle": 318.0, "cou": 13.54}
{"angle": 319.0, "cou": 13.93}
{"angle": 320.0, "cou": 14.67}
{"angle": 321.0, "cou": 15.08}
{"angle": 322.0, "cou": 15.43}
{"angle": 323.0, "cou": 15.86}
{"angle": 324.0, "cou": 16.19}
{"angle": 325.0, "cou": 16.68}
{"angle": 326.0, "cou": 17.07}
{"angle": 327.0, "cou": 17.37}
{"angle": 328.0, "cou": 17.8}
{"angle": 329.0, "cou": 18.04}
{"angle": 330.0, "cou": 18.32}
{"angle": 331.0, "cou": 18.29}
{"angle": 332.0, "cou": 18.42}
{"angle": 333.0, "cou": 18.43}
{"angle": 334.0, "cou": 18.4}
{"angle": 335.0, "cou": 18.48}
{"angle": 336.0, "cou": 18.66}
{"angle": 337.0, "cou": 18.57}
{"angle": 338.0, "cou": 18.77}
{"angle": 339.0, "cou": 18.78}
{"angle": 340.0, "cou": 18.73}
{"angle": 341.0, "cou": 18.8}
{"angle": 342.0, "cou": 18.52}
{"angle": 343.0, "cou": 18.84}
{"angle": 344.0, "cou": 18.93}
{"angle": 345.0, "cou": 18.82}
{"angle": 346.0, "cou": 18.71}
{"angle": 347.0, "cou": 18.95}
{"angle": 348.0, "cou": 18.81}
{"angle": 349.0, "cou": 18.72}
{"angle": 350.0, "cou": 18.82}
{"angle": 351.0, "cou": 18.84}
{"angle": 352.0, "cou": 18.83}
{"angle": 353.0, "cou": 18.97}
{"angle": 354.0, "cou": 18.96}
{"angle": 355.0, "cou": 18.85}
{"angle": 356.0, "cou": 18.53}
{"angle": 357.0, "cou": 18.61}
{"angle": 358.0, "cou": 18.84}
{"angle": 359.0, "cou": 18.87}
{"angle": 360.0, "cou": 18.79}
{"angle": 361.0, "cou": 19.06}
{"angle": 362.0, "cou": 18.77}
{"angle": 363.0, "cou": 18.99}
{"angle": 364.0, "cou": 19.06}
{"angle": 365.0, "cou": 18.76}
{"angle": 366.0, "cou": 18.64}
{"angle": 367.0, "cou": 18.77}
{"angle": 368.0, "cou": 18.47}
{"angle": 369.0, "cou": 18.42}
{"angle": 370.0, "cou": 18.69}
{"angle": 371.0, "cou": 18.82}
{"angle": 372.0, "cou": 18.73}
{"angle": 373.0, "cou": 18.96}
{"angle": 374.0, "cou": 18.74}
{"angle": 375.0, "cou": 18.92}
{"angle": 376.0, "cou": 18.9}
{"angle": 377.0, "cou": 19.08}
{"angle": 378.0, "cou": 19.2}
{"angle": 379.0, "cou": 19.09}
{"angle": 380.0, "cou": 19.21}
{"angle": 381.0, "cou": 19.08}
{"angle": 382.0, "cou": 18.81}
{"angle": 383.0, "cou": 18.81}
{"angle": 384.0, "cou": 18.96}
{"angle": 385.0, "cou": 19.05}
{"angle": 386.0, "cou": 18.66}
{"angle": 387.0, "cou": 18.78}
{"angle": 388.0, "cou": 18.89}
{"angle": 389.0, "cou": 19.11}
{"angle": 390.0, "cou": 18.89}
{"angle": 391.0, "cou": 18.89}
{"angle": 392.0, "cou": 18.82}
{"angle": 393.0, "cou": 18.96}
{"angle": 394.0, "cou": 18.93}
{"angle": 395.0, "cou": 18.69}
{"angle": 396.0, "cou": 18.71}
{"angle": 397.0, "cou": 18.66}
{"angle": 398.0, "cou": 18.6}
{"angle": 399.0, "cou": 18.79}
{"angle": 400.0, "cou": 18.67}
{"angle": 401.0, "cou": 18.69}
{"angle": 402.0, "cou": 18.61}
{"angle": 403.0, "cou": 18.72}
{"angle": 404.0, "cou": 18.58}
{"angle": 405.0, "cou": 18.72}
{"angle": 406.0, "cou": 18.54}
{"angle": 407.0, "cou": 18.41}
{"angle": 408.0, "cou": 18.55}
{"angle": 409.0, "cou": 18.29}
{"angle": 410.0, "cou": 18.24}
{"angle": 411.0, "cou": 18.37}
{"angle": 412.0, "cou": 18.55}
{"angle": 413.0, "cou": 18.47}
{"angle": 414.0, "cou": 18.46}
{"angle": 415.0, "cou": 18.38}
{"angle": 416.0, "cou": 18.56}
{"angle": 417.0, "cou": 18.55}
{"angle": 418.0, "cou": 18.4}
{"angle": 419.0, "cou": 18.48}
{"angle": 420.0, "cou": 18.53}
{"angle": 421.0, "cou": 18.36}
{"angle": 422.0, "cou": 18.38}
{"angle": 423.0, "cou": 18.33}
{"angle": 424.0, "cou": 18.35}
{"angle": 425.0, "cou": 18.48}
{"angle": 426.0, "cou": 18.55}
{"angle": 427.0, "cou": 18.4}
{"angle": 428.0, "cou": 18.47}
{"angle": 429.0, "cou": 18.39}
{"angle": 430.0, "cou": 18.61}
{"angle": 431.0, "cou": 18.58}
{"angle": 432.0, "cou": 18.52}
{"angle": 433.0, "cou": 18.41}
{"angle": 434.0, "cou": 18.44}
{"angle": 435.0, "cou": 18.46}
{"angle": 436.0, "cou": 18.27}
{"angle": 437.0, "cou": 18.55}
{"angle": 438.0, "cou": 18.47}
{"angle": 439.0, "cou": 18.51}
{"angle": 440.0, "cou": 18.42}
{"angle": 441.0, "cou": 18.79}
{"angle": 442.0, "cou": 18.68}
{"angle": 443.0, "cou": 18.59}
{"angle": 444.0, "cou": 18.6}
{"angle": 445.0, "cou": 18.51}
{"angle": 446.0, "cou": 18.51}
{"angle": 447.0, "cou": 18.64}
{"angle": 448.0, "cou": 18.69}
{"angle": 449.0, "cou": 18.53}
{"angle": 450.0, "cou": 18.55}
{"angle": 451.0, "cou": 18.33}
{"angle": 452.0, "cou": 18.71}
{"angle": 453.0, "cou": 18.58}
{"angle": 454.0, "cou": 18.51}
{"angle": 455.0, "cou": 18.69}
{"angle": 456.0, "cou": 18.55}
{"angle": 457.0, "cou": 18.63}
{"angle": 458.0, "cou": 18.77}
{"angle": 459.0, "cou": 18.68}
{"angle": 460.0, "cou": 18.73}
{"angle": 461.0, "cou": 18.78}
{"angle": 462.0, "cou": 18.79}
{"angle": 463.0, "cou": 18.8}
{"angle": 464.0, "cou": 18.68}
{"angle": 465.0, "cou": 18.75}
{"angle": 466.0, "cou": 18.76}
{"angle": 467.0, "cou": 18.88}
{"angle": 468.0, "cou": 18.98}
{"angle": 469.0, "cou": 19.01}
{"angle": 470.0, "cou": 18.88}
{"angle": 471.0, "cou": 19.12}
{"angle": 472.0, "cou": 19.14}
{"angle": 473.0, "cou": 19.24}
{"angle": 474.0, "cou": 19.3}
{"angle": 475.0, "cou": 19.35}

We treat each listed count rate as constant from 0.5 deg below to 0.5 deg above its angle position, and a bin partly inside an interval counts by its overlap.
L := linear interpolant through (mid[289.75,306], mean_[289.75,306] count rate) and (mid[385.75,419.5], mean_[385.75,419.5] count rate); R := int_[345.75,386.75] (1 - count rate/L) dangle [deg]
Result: -3.97 deg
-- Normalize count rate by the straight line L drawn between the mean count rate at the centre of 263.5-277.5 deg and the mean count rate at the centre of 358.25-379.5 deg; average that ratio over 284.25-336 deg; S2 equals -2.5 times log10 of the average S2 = 0.20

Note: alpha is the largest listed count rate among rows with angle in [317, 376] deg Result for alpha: 19.06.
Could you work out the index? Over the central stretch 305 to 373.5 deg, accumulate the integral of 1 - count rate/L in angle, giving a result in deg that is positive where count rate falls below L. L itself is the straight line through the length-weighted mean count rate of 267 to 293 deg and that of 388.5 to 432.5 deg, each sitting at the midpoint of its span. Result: 5.2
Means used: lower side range 18.1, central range 16.9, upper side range 18.6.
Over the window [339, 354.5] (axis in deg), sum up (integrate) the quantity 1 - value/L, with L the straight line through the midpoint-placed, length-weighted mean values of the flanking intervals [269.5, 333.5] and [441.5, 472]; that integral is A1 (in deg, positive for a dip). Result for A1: -2.1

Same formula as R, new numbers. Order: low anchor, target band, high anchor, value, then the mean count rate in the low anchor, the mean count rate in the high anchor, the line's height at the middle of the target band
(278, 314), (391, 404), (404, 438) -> -0.68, 15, 18.5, 17.8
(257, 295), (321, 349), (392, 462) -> -1.19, 16.5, 18.6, 17.3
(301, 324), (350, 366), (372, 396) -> -2.12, 12.7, 18.9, 16.6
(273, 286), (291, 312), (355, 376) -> 5.94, 18.6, 18.8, 18.6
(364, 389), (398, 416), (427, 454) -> 0.16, 18.9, 18.5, 18.7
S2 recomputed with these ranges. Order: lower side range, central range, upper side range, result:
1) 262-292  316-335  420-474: 0.09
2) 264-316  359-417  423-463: -0.07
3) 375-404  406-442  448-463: 0.02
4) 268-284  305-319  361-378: 0.49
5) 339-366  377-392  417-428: -0.02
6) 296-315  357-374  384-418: -0.15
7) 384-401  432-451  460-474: 0.02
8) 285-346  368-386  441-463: -0.12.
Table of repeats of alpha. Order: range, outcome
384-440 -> 19.11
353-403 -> 19.21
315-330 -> 18.32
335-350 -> 18.95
